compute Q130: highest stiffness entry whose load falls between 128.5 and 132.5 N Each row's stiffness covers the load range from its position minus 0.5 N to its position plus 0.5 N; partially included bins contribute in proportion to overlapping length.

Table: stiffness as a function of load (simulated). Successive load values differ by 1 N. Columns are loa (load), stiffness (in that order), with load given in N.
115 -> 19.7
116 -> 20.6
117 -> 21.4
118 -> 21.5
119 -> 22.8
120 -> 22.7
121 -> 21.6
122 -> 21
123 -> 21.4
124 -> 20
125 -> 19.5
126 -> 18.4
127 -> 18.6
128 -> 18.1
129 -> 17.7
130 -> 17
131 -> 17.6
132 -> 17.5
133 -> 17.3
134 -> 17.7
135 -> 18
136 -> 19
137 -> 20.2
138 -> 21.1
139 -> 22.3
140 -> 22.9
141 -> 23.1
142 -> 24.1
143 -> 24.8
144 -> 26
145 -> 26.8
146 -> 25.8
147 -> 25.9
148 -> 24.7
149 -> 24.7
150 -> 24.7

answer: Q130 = 17.7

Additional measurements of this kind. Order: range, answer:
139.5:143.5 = 24.8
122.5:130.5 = 21.4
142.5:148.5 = 26.8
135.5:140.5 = 22.9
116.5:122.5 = 22.8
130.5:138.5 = 21.1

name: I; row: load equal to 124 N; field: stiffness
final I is 20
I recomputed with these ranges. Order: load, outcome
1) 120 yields 22.7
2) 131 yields 17.6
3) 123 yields 21.4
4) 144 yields 26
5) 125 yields 19.5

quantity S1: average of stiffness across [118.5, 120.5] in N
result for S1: 22.8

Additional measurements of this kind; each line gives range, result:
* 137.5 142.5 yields 22.7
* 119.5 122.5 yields 21.8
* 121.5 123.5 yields 21.2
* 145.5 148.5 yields 25.5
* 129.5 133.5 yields 17.4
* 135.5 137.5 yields 19.6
